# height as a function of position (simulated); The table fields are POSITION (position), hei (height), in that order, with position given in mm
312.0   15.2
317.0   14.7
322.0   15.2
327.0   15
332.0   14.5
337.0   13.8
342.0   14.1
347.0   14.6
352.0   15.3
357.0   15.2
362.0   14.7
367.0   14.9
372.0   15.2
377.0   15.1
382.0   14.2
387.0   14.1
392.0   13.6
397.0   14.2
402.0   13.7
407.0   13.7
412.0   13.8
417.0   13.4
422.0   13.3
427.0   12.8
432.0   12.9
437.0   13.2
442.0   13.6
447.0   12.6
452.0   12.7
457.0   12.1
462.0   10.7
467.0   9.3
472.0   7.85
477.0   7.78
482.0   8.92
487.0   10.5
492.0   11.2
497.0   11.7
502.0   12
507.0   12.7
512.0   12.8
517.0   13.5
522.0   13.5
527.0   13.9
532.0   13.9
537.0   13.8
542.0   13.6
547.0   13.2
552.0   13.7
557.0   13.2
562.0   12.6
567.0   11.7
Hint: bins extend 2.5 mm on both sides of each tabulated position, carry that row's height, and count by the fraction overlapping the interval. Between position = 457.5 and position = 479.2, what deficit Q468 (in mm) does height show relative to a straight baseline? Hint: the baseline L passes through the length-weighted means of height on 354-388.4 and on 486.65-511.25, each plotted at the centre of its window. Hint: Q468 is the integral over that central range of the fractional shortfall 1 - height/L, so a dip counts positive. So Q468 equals 5.75 mm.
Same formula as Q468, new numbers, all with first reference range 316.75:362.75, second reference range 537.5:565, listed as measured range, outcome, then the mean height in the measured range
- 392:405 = 0.4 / 13.9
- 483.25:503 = 3.6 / 11.1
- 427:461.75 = 3.2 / 12.7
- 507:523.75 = 0.4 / 13.2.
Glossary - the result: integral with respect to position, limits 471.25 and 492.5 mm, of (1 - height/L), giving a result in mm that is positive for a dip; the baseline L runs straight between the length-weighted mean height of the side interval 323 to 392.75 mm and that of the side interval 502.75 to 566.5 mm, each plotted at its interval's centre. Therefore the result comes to 7.0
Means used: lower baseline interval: 14.6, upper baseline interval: 13.3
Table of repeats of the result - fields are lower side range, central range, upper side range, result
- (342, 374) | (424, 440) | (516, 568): 1.4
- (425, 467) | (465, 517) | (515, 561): 9.4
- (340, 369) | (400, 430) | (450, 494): -2.6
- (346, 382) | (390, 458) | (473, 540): 2.0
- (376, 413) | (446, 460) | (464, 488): -2.9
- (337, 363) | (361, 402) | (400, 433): -1.1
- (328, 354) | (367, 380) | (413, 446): -1.0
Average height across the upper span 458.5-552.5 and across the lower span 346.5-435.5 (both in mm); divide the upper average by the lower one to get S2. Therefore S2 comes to 0.83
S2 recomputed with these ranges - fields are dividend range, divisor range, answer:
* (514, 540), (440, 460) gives 1.08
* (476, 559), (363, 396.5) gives 0.86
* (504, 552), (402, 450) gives 1.01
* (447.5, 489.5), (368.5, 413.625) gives 0.71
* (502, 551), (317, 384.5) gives 0.91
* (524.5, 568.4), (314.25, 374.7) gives 0.90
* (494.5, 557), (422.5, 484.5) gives 1.17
